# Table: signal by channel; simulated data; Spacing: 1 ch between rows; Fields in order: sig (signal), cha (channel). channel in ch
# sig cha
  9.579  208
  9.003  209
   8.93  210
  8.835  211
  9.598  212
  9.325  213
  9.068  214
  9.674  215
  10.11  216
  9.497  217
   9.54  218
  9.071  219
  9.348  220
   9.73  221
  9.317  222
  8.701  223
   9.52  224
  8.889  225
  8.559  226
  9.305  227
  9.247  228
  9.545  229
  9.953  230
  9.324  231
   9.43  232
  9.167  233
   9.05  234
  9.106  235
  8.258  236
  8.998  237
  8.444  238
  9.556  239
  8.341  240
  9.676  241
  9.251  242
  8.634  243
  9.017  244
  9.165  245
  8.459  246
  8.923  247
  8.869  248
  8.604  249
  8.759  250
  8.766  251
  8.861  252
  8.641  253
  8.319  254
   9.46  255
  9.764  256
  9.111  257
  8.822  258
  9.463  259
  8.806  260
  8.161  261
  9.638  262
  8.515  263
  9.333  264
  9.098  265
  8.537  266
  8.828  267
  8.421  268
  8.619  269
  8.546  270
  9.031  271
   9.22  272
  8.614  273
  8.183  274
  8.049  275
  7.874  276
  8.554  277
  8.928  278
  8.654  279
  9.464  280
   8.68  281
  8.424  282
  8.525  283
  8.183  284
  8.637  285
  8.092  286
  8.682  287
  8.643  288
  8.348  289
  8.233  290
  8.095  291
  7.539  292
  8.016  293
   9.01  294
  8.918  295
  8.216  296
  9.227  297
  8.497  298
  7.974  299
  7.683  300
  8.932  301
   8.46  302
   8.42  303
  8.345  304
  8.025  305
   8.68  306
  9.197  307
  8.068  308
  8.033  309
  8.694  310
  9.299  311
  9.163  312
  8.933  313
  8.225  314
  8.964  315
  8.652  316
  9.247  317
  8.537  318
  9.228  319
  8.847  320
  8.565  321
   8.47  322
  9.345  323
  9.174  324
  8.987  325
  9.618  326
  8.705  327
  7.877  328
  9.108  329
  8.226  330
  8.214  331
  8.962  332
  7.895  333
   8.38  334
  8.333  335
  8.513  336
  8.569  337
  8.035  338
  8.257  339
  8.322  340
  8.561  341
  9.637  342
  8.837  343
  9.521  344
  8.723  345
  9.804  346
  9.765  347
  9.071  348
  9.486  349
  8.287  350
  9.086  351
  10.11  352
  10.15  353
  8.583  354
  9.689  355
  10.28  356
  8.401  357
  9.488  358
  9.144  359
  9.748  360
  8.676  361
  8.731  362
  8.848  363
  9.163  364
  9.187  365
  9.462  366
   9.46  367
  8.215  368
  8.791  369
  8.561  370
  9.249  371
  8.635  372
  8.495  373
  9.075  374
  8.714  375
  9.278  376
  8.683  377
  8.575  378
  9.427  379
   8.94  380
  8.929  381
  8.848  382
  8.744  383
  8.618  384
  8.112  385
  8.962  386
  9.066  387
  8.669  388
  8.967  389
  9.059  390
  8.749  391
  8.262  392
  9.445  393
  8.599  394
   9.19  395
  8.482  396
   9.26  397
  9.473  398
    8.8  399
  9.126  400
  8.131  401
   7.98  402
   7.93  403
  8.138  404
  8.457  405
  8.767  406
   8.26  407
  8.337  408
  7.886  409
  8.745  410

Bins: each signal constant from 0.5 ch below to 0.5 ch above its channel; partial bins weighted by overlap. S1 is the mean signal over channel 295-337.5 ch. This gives 8.63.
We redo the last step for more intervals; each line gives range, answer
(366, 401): 8.86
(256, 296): 8.64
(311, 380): 8.93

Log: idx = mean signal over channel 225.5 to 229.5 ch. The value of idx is 9.16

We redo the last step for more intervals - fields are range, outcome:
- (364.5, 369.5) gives 9.02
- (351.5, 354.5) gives 9.61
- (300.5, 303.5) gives 8.6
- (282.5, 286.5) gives 8.36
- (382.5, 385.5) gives 8.49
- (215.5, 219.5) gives 9.55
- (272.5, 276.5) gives 8.18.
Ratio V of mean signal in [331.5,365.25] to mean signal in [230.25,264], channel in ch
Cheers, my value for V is 1.00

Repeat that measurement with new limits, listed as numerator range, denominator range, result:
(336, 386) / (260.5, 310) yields 1.05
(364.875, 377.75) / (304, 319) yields 1.02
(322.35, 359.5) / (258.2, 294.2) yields 1.04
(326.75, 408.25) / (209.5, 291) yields 0.99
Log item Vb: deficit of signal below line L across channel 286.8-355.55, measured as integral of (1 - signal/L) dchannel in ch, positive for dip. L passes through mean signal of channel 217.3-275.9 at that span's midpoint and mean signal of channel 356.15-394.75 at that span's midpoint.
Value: 1.6 ch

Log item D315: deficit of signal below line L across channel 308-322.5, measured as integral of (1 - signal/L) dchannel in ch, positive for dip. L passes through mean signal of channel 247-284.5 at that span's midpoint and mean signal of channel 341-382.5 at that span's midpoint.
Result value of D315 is 0.3 ch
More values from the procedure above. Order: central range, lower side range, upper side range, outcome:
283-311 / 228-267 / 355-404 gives 1.7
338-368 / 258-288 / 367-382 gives -1.2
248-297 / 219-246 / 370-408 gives 1.9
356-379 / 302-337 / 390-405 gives -0.8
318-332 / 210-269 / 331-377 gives 0.3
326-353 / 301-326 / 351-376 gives 0.4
